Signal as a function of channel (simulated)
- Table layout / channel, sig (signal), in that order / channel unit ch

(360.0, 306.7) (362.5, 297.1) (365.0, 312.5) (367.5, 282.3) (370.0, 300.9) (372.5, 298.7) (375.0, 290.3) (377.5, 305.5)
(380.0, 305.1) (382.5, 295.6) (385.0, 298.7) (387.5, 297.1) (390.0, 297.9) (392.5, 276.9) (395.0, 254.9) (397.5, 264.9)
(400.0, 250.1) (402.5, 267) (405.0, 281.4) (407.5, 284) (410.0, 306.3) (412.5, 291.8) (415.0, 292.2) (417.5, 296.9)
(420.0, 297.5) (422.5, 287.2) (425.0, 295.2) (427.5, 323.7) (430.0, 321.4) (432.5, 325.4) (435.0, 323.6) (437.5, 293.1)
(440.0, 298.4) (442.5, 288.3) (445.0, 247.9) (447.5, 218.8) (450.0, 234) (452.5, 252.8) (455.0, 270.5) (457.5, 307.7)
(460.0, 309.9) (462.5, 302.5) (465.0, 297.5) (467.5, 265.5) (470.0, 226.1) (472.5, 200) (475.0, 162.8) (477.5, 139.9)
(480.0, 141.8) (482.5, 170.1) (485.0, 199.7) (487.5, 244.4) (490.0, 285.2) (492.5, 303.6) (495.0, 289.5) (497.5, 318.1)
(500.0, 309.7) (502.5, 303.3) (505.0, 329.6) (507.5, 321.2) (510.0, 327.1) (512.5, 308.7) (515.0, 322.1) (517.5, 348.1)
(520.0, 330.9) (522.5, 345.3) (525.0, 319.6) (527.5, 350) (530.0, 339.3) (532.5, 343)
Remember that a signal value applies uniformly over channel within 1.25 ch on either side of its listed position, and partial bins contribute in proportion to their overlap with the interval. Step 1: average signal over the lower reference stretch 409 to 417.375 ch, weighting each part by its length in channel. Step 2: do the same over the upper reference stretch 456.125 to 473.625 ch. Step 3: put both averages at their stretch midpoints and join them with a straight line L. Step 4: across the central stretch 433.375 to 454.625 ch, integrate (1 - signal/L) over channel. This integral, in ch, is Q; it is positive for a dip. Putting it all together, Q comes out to 0.9 ch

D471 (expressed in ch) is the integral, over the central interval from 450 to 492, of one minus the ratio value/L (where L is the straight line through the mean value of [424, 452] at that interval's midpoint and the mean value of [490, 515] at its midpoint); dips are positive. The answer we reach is 8.7 ch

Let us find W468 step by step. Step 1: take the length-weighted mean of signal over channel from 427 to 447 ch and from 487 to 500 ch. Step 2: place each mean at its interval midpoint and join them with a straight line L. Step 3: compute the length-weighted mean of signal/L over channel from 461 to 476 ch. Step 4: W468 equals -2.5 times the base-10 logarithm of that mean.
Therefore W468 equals 0.20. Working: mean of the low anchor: 299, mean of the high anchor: 293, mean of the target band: 245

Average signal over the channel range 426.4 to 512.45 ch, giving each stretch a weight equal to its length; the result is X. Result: 270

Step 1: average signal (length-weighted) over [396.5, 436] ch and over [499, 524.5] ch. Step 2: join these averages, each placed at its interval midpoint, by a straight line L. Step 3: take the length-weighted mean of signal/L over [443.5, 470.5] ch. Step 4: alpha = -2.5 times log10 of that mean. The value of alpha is 0.15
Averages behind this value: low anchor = 294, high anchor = 325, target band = 268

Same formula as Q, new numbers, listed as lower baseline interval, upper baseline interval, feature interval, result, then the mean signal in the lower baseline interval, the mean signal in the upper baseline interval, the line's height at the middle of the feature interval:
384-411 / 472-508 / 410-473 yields -4.7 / 280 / 247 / 264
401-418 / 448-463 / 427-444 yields -1.7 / 288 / 275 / 281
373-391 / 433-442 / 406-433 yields 0.2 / 299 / 305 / 303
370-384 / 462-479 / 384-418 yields -0.4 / 299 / 223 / 280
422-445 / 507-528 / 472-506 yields 8.3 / 304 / 330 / 321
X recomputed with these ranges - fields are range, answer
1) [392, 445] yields 291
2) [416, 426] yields 294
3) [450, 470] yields 280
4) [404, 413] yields 291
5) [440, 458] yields 261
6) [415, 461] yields 288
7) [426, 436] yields 323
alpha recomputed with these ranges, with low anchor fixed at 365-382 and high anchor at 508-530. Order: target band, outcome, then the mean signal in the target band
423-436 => -0.02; 316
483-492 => 0.32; 242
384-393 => 0.03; 294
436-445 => 0.09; 288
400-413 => 0.09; 282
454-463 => 0.07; 298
